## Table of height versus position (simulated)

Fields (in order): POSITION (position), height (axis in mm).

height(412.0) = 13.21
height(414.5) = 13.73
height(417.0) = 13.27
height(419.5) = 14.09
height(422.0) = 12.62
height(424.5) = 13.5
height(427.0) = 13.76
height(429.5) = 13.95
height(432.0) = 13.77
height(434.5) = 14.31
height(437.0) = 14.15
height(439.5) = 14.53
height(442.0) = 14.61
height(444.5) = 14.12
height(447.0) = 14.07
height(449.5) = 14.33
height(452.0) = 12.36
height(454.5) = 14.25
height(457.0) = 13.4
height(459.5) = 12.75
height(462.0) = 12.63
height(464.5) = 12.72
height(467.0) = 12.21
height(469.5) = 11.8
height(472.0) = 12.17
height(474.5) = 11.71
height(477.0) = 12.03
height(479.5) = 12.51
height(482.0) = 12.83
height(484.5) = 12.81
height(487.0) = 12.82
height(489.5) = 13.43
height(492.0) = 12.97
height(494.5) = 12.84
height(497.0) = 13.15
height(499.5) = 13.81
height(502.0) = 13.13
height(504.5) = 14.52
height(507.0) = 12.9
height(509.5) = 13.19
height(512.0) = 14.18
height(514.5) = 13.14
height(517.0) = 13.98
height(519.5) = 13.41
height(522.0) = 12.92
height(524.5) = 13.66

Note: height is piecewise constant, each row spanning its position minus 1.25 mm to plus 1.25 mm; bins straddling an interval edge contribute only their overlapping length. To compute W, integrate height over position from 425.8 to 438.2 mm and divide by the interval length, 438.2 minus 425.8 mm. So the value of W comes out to 14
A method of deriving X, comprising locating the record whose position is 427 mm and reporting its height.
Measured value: 13.76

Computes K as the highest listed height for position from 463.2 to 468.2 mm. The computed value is 12.72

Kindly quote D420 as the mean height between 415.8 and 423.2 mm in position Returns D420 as 13.3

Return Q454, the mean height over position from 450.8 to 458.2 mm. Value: 13.3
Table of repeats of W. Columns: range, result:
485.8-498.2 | 13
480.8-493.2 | 13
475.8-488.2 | 12.6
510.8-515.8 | 13.7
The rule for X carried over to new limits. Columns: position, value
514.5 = 13.14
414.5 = 13.73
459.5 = 12.75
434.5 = 14.31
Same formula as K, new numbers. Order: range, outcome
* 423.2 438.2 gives 14.31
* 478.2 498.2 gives 13.43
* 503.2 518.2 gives 14.52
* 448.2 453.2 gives 14.33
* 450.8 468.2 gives 14.25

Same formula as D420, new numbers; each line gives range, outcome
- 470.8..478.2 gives 12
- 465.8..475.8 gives 12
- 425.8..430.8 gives 13.9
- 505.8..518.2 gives 13.5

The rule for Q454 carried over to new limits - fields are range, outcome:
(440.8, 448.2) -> 14.3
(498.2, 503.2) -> 13.5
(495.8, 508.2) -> 13.5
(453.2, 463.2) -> 13.3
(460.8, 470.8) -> 12.3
